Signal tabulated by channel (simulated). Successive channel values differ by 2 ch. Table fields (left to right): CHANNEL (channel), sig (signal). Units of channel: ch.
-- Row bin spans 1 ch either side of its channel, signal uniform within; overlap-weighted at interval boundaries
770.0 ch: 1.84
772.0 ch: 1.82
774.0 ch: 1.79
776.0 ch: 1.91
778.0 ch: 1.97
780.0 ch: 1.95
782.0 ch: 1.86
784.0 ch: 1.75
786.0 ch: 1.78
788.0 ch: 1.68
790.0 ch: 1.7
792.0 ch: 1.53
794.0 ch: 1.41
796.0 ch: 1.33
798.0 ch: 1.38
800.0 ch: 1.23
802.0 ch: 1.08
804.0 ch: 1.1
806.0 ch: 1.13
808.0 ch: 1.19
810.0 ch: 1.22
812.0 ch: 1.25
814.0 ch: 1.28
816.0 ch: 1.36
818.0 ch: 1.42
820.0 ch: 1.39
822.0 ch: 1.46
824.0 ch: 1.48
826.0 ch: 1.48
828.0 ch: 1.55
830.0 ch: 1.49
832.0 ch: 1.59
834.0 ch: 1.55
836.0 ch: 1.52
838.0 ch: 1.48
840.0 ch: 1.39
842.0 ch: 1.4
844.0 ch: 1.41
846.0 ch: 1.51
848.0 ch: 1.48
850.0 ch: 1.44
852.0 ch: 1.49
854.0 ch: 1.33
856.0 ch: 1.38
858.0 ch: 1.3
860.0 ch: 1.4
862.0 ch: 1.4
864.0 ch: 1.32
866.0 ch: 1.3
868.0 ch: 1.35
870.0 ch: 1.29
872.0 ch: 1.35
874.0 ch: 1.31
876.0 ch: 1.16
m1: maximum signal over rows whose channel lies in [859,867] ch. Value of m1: 1.4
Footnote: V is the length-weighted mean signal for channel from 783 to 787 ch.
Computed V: 1.77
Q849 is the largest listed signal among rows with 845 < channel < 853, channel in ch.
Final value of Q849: 1.51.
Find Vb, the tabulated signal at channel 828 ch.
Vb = 1.55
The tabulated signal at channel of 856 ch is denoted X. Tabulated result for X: 1.38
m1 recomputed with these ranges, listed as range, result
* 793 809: 1.41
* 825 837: 1.59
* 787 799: 1.7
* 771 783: 1.97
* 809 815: 1.28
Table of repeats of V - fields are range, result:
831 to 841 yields 1.51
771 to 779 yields 1.87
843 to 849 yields 1.47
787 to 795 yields 1.58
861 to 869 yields 1.34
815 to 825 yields 1.42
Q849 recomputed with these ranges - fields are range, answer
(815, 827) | 1.48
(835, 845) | 1.52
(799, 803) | 1.23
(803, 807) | 1.13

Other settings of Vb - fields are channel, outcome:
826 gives 1.48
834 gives 1.55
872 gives 1.35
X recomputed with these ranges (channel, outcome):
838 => 1.48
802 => 1.08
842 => 1.4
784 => 1.75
